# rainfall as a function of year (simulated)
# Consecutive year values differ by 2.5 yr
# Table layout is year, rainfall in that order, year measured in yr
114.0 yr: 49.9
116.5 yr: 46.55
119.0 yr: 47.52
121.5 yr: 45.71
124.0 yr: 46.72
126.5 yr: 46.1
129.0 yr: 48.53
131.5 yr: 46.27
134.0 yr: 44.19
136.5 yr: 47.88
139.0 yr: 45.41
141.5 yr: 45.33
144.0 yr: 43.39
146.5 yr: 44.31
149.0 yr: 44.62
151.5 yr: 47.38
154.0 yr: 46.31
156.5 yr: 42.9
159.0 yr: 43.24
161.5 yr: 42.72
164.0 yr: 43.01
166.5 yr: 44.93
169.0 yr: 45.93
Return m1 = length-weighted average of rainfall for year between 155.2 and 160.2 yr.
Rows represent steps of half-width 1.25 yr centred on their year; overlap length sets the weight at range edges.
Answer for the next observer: 43.1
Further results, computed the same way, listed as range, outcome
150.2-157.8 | 45.5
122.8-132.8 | 46.9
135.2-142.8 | 46.2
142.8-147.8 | 43.9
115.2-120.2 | 47.1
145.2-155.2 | 45.6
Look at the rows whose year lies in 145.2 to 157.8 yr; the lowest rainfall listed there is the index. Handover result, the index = 42.9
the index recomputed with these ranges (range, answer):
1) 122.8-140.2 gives 44.19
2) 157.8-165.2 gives 42.72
